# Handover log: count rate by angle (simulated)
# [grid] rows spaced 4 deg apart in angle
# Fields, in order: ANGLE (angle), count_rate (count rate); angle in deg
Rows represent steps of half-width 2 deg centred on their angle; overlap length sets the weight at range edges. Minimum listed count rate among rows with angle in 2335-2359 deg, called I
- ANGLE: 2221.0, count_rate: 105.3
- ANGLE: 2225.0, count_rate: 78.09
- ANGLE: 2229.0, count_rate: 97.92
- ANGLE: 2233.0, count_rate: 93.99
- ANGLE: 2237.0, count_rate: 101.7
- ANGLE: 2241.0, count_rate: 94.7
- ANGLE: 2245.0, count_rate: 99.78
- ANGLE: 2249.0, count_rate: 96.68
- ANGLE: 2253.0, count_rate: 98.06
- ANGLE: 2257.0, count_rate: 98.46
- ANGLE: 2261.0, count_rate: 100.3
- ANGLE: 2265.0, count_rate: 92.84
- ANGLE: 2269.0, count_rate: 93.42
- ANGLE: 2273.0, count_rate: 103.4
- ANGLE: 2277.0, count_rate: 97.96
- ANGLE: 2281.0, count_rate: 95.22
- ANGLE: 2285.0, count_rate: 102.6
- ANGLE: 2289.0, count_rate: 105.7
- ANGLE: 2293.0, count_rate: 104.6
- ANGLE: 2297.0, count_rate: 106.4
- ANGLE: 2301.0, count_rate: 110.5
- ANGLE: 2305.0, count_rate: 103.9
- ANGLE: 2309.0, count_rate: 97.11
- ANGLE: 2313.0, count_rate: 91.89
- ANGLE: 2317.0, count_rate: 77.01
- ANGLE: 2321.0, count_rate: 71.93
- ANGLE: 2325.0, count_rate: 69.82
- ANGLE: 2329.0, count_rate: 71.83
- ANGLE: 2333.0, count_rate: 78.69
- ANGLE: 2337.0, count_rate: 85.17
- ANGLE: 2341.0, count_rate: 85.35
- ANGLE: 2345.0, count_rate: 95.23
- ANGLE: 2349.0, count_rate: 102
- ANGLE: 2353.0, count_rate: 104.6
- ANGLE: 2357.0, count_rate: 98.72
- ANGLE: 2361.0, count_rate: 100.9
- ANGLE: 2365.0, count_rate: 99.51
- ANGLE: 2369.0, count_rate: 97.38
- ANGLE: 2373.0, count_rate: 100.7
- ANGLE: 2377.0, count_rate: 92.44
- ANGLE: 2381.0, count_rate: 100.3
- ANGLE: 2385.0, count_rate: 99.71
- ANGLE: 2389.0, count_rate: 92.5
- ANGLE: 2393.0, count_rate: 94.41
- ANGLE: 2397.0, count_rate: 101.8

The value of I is 85.17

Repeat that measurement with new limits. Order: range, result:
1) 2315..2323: 71.93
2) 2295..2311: 97.11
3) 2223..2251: 78.09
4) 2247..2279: 92.84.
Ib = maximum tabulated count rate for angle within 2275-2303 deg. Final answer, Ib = 110.5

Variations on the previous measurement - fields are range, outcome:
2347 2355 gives 104.6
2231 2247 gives 101.7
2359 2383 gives 100.9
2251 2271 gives 100.3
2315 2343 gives 85.35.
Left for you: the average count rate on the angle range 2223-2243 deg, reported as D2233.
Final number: 93.3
